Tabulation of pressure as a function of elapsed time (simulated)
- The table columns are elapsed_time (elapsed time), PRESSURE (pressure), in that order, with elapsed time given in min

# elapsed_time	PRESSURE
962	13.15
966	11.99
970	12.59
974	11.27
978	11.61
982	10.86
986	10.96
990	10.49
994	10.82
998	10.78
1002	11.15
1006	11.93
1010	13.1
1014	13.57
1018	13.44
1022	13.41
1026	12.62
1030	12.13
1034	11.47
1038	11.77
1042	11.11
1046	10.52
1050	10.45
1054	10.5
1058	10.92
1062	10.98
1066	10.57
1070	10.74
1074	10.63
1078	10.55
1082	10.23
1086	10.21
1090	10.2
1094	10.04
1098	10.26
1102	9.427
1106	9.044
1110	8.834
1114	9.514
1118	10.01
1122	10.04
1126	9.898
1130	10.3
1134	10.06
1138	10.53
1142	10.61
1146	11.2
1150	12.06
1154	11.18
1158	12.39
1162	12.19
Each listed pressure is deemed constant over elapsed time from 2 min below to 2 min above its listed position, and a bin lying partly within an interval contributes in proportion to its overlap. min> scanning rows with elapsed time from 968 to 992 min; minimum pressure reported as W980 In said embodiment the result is 10.49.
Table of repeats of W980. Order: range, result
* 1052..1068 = 10.5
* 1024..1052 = 10.45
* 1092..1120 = 8.834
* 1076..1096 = 10.04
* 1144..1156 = 11.18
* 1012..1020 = 13.44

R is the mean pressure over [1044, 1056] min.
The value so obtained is 10.5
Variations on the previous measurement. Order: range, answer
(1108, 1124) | 9.6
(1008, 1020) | 13.4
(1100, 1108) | 9.24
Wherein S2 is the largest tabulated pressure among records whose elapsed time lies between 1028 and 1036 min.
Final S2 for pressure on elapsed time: 12.13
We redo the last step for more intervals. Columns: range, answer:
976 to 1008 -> 11.93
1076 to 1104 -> 10.55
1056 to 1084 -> 10.98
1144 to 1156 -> 12.06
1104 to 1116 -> 9.514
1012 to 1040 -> 13.57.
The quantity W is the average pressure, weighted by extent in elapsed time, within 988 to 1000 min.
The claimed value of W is 10.7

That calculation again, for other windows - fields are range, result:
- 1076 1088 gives 10.3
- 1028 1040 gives 11.8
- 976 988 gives 11.1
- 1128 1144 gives 10.4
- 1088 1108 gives 9.79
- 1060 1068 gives 10.8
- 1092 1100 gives 10.1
